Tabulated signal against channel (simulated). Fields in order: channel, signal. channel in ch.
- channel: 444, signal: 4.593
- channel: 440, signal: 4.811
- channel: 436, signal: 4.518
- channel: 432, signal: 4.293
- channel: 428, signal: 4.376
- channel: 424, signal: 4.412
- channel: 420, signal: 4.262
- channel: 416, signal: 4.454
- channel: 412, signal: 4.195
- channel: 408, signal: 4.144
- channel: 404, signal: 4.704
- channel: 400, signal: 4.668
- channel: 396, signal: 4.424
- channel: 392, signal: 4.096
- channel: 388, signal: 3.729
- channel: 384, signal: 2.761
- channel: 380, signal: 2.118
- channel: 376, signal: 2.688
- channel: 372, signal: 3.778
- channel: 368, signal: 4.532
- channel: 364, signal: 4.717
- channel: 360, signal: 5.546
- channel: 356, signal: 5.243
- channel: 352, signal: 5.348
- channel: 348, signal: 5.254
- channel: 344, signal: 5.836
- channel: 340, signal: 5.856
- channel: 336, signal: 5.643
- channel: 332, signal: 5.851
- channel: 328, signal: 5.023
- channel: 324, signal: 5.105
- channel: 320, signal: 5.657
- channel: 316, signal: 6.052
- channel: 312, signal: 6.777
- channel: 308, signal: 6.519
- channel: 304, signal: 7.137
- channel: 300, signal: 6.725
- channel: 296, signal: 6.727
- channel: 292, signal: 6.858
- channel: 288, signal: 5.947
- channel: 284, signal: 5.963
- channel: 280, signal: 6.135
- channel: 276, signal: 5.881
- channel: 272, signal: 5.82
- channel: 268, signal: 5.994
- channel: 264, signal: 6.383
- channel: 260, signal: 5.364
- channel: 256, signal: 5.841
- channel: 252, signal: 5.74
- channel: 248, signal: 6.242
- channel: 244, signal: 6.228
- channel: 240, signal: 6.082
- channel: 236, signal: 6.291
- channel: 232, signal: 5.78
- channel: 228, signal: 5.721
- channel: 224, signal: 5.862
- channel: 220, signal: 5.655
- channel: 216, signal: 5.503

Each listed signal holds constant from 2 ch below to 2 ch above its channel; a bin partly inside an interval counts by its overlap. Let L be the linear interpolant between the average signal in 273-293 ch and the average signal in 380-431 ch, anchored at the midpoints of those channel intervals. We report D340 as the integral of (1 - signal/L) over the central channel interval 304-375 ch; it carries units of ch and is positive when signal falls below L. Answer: -3.6 ch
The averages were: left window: 6.1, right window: 4.11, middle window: 5.46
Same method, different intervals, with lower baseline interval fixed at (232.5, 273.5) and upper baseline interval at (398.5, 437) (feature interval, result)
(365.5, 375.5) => 1.8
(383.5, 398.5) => 2.5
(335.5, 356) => -1.8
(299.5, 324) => -4.2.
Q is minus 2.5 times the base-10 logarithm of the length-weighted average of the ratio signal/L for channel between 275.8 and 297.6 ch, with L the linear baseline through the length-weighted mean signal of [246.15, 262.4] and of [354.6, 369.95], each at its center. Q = -0.13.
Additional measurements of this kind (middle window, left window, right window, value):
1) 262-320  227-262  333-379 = -0.154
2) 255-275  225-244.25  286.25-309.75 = 0.077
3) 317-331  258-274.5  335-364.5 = 0.046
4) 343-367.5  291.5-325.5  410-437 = 0.063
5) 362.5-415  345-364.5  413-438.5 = 0.236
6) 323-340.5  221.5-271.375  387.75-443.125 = -0.067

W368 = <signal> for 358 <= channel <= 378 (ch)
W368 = 4.25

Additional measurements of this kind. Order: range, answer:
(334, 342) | 5.75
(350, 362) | 5.38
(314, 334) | 5.54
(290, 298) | 6.79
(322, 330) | 5.06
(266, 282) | 5.96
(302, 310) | 6.83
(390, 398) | 4.26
